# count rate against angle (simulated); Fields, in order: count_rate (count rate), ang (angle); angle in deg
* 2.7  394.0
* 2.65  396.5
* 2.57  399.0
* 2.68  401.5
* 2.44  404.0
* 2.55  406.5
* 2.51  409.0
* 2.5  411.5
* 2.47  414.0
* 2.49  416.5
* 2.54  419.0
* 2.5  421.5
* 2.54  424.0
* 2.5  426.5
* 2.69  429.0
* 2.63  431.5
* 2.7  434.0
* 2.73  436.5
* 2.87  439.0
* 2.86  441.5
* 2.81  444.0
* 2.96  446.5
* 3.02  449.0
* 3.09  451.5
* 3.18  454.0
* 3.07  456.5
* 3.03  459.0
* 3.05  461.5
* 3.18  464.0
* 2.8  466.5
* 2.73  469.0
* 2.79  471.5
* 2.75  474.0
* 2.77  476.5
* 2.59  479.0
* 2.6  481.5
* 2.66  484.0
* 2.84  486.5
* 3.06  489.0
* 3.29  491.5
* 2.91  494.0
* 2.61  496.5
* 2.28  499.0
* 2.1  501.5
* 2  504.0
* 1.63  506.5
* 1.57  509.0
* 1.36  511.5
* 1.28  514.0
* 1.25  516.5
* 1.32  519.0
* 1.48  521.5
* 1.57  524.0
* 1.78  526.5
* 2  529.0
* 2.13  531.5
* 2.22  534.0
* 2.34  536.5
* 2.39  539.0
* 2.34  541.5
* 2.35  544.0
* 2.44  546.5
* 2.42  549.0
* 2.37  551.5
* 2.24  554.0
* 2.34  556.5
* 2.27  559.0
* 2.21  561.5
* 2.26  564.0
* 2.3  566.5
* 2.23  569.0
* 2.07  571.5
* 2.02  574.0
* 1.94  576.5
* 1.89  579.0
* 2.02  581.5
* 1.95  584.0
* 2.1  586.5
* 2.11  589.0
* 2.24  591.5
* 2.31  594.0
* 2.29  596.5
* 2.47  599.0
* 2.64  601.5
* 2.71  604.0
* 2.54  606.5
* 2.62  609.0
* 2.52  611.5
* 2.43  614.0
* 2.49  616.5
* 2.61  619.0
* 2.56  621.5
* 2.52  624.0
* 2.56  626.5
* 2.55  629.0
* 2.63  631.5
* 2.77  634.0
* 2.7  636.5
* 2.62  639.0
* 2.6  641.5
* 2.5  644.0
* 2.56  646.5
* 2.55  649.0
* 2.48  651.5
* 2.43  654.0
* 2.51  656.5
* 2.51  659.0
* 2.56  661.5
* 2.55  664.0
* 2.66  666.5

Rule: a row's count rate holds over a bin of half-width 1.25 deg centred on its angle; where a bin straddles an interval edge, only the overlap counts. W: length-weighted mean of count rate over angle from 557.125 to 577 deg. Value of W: 2.18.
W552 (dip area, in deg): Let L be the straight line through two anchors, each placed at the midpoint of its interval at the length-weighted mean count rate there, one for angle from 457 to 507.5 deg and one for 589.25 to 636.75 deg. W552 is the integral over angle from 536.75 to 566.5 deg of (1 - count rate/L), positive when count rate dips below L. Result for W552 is 3.13 deg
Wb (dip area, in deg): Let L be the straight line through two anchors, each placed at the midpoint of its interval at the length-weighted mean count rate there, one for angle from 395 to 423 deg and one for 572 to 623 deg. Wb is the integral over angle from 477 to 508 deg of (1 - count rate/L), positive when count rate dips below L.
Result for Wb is -1.3 deg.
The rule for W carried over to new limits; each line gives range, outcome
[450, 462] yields 3.08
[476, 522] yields 2.19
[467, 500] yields 2.76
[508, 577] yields 2.02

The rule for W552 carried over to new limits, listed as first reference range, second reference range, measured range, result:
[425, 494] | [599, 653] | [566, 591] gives 5.6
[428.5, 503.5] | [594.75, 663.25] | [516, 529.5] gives 5.8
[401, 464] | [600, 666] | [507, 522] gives 7.2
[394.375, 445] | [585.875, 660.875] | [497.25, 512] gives 4.0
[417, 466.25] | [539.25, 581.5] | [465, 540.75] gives 8.8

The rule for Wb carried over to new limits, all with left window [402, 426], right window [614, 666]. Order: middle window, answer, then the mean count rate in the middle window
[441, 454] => -2.4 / 2.98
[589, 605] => 0.9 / 2.41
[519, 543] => 5.1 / 1.99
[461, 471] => -1.6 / 2.92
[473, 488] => -1.1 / 2.71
